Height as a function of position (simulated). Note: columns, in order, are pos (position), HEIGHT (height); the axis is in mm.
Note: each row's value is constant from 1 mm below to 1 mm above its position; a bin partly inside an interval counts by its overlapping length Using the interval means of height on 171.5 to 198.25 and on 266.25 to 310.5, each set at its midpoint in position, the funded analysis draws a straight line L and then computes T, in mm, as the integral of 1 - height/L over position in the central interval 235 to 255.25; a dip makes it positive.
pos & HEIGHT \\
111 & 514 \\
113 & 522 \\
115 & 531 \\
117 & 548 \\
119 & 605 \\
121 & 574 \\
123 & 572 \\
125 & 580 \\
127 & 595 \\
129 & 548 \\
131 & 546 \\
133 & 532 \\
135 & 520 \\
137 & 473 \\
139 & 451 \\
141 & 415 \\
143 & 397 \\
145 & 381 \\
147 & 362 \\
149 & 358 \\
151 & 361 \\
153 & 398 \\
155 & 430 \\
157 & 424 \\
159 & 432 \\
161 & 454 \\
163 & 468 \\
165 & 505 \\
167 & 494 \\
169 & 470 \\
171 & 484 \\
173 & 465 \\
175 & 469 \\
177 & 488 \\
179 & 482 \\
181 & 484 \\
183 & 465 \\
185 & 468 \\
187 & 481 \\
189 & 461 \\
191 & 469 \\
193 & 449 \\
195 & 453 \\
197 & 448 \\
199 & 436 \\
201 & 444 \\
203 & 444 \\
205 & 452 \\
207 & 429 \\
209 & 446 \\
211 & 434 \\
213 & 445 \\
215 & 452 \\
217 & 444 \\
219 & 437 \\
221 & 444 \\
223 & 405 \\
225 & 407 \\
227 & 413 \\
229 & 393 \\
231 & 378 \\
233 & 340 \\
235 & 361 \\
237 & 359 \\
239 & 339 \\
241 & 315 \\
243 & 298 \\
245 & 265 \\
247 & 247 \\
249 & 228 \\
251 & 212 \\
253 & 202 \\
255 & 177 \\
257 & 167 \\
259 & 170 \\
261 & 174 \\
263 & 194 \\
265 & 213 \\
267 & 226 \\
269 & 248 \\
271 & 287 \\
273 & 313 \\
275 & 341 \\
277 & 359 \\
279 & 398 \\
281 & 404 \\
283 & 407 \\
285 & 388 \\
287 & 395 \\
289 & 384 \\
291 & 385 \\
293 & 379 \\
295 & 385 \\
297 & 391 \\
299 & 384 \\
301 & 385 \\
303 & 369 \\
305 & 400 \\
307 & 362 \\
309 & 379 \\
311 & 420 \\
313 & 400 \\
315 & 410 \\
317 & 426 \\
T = 6.75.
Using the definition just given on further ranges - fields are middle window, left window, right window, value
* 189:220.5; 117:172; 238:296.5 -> -4.8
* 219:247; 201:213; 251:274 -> -2.0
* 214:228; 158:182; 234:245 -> -2.4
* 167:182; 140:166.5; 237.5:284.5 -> -3.5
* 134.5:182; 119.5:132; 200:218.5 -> 6.9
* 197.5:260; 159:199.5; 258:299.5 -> 7.3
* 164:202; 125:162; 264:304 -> -4.0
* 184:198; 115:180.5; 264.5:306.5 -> -0.7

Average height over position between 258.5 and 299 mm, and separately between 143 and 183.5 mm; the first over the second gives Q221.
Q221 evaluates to 0.74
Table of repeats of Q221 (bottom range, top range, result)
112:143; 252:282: 0.49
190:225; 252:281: 0.57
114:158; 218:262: 0.63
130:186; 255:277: 0.52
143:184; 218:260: 0.71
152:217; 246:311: 0.68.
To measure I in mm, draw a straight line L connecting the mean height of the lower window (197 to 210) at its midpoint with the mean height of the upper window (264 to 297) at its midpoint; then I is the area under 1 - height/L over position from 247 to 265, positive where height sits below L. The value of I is 8.7 mm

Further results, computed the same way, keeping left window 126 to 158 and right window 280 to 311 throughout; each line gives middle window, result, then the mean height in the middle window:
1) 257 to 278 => 7.9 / 248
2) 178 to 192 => -1.3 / 473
